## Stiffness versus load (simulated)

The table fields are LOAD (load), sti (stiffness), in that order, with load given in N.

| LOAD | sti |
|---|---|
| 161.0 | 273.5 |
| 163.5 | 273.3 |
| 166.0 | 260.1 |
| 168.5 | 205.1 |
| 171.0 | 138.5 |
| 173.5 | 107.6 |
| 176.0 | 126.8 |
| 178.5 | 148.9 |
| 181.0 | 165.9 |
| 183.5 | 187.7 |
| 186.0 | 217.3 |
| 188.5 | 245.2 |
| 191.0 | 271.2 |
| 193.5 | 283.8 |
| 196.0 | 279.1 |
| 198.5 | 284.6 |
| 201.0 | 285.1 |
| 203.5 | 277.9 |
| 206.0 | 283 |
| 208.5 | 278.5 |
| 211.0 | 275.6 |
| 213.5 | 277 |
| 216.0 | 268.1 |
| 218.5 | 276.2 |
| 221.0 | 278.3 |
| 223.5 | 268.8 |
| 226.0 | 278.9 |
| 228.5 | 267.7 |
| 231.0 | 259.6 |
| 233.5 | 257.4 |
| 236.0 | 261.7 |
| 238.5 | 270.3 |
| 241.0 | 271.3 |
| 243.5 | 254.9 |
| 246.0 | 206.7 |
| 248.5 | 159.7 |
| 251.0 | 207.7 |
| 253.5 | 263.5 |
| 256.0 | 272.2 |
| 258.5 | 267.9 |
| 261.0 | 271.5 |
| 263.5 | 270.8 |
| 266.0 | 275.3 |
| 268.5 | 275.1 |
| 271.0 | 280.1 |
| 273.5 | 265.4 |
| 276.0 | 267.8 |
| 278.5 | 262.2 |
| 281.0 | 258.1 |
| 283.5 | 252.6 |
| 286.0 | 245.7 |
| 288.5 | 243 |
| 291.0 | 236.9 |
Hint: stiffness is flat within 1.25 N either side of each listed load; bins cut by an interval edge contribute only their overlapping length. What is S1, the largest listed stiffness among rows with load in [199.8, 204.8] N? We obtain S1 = 285.1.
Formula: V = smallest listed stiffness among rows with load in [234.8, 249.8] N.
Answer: 159.7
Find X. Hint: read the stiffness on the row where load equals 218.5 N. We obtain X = 276.2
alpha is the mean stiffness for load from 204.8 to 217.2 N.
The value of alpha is 276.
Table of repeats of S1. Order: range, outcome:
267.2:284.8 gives 280.1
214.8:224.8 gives 278.3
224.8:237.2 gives 278.9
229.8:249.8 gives 271.3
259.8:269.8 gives 275.3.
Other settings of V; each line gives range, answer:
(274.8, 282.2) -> 258.1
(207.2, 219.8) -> 268.1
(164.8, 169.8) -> 205.1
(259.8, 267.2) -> 270.8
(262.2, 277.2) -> 265.4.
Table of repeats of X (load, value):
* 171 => 138.5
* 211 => 275.6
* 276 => 267.8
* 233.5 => 257.4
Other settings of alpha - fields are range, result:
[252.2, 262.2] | 268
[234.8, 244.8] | 264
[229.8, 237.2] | 260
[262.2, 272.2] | 275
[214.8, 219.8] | 272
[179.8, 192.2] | 217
